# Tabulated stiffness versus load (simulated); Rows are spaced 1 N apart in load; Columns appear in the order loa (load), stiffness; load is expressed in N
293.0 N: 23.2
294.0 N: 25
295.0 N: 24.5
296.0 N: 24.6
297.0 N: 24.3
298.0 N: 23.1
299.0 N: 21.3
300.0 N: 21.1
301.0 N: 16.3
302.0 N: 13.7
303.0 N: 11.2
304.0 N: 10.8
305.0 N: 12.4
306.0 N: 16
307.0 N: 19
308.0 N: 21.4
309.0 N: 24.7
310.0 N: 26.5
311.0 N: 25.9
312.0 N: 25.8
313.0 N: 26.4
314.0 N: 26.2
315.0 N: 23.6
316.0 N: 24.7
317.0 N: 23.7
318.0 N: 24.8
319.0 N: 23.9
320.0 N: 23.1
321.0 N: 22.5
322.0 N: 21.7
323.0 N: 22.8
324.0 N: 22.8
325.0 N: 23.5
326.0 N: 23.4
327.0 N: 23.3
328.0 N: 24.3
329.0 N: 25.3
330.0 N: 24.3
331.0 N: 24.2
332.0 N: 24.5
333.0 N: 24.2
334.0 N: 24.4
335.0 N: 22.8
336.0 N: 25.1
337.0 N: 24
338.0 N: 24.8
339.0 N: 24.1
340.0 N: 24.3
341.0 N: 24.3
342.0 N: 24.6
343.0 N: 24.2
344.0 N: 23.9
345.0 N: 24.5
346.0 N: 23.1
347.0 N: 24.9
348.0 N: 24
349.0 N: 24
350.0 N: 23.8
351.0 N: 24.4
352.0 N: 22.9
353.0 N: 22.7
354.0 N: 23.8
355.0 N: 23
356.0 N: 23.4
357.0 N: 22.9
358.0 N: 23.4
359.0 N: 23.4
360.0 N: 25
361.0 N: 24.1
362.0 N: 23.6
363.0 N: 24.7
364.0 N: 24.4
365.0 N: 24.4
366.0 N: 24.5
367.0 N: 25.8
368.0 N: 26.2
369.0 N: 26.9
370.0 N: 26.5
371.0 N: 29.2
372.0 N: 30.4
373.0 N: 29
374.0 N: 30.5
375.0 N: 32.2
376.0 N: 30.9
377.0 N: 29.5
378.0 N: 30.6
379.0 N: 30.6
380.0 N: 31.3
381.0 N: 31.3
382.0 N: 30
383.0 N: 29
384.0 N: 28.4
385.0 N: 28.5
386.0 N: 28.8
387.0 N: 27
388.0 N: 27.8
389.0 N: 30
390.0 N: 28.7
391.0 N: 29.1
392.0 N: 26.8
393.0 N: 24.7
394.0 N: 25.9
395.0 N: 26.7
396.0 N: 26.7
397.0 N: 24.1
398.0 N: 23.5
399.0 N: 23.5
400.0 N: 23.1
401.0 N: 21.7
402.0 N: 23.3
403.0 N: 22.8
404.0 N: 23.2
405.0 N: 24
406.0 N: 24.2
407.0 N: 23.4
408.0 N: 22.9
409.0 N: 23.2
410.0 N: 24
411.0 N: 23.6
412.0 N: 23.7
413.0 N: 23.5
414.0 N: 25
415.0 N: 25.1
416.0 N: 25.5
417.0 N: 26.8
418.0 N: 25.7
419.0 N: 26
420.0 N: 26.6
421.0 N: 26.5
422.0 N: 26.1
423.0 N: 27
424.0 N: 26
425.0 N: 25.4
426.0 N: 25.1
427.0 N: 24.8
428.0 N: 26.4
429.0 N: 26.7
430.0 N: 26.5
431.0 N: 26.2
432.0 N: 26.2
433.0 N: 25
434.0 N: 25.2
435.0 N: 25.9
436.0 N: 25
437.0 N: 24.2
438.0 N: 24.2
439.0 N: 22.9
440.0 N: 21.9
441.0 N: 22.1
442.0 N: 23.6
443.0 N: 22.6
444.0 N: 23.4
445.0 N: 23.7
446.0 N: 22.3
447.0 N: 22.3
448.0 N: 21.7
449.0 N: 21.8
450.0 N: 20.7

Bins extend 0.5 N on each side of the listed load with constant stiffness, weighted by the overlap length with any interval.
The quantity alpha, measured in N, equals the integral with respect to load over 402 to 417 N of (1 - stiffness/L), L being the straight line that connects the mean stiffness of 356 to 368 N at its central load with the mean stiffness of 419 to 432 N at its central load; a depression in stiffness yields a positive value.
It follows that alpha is 0.99 N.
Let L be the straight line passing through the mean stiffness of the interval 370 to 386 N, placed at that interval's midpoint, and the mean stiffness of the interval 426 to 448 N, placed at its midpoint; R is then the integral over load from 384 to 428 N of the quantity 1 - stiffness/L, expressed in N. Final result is 3.0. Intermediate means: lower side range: 29.9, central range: 25.4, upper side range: 24.3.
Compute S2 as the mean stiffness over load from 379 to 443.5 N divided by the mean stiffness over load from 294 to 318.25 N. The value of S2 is 1.20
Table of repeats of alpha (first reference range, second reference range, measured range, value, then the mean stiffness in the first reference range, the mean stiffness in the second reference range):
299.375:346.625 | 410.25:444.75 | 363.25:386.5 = -4.70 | 22.6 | 25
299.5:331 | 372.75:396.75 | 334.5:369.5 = 1.84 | 21.8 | 28.9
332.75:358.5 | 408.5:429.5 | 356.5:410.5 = -3.87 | 23.9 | 25.4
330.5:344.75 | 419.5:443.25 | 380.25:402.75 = -1.84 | 24.2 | 25.1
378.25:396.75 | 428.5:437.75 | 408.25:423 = 0.85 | 28.4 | 25.6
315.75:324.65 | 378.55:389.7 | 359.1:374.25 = 0.82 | 23.3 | 29.3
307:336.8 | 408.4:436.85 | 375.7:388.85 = -2.45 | 24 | 25.4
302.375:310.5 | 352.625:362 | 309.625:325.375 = -4.42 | 17.7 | 23.5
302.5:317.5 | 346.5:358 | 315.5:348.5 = -2.18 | 21.2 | 23.6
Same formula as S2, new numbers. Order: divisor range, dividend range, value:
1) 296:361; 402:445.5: 1.08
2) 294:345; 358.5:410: 1.17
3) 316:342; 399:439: 1.04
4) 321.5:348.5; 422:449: 1.02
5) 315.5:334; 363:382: 1.20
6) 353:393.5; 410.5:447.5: 0.91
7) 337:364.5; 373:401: 1.17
